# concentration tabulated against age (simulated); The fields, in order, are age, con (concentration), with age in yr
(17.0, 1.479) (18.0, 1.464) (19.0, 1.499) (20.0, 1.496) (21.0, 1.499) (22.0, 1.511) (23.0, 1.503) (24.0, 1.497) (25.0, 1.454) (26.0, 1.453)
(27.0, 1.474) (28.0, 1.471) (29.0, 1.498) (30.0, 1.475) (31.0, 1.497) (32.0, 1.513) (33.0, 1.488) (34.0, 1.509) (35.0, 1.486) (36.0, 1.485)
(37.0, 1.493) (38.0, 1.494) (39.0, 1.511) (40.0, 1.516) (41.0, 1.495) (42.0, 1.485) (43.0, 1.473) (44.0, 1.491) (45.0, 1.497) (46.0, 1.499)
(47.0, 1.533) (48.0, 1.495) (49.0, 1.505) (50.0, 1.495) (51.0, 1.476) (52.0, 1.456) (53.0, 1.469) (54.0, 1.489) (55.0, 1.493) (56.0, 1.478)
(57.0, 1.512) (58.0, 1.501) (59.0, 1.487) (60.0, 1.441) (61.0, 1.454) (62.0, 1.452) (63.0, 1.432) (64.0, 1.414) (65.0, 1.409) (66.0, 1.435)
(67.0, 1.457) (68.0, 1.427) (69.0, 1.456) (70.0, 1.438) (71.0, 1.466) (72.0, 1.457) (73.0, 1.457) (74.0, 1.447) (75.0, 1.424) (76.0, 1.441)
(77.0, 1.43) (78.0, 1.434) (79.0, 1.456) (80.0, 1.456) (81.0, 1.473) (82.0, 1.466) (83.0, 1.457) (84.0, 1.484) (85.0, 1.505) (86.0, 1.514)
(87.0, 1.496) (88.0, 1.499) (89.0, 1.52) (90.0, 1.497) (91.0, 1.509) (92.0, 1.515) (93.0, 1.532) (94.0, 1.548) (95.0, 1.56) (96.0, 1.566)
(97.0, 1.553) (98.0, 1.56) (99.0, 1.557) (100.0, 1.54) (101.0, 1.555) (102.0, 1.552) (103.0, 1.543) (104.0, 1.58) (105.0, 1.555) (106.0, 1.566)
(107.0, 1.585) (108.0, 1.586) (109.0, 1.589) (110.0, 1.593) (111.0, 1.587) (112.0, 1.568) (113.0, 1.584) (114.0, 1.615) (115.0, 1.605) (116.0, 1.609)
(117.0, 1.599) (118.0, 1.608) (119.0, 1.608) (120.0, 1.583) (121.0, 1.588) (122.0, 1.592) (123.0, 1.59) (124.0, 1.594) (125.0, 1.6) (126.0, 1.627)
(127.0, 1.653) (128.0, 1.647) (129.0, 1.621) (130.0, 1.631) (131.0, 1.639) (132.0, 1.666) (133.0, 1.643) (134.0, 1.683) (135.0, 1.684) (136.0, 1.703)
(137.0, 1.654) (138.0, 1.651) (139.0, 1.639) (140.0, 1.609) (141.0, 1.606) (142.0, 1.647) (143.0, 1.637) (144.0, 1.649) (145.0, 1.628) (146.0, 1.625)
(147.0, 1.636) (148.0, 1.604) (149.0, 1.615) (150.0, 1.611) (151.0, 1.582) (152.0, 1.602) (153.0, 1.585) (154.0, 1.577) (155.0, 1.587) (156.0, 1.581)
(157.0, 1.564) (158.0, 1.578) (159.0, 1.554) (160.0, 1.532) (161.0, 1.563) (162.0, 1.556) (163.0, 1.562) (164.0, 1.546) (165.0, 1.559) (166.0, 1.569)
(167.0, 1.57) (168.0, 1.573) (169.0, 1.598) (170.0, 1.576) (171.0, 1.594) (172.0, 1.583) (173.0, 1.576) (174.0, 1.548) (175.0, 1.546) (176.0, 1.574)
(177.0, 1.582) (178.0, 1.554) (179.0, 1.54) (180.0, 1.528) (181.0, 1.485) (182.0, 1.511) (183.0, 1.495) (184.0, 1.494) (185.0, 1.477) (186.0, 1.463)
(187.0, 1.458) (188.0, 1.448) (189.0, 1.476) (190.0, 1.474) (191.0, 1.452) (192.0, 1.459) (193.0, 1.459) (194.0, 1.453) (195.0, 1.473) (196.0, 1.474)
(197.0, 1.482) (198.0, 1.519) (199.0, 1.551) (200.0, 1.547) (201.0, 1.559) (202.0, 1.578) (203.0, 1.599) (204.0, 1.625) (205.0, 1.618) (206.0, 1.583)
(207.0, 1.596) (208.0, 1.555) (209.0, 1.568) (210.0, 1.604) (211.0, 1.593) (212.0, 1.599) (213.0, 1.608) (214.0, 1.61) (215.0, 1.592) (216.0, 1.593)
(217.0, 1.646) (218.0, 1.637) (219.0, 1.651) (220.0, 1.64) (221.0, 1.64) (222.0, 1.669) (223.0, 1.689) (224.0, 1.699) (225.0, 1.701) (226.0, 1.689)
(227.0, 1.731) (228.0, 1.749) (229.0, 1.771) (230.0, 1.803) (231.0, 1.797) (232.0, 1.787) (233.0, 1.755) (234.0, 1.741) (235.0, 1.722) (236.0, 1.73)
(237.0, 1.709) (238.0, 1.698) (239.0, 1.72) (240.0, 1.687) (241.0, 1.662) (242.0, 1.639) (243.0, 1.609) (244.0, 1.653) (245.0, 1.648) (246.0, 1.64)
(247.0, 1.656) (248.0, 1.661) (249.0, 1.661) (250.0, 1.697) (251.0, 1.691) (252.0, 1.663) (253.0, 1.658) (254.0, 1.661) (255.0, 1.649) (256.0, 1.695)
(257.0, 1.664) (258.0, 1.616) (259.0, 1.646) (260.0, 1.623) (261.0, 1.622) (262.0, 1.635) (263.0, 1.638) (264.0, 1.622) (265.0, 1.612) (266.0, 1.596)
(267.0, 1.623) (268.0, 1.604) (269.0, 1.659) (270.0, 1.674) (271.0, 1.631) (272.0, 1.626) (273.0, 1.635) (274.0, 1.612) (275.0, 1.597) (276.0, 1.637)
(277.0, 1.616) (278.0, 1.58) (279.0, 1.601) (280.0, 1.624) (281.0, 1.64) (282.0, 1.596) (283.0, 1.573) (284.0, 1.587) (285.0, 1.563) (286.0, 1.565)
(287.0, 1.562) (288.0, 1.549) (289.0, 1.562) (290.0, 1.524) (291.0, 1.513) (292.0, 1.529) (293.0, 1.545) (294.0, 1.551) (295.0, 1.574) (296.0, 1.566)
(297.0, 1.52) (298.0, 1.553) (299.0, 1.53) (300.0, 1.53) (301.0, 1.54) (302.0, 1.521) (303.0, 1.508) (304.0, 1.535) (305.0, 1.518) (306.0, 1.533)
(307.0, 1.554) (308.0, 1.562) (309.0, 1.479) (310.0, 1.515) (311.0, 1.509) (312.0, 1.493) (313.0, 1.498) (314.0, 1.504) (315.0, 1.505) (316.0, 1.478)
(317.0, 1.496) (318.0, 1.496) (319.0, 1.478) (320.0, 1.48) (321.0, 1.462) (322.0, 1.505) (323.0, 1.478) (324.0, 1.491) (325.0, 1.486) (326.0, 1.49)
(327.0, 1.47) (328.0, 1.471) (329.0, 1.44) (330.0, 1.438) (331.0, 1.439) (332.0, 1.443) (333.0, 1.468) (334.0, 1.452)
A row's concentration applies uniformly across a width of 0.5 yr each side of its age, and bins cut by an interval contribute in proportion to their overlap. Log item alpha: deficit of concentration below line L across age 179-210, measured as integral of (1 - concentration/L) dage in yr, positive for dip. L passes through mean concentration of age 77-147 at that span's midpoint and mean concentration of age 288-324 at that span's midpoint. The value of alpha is 0.7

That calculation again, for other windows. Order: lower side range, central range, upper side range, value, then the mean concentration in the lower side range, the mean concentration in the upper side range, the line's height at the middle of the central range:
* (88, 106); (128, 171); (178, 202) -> -2.6 yr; 1.54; 1.49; 1.52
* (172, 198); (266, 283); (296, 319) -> -1.2 yr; 1.5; 1.52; 1.51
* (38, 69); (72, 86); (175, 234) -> 0.3 yr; 1.48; 1.59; 1.49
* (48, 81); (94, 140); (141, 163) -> -1.8 yr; 1.46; 1.6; 1.54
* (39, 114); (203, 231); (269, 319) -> -2.1 yr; 1.5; 1.56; 1.54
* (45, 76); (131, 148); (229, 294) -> -1.2 yr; 1.47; 1.64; 1.53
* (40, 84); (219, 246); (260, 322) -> -2.9 yr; 1.47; 1.56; 1.54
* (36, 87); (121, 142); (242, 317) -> -1.8 yr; 1.47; 1.59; 1.51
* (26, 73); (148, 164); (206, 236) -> 0.2 yr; 1.48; 1.67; 1.6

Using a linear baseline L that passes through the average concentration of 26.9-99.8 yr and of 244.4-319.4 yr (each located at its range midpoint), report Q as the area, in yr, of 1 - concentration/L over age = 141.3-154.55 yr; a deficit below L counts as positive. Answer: -0.8 yr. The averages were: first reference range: 1.48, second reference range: 1.58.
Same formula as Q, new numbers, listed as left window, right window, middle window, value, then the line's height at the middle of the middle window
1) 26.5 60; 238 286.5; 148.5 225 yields 1.13 yr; 1.59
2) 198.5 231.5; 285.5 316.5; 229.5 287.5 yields -2.46 yr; 1.58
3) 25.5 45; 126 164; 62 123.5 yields 1.45 yr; 1.56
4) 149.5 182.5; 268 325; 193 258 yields -3.55 yr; 1.56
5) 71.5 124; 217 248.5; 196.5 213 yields 0.87 yr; 1.66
